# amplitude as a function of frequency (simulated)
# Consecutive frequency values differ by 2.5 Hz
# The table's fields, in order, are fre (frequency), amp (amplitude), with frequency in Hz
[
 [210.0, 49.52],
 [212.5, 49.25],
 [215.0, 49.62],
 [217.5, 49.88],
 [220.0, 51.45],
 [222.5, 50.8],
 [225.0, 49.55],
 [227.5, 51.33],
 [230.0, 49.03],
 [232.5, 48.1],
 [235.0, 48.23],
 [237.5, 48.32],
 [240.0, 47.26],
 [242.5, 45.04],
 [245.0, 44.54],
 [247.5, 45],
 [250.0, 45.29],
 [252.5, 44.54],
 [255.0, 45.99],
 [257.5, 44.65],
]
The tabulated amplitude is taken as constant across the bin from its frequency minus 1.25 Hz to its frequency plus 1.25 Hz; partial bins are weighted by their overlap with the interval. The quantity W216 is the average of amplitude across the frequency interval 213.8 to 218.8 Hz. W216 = 49.8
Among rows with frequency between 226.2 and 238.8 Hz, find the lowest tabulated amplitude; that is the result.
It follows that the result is 48.1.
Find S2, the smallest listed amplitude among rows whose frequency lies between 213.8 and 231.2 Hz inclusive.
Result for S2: 49.03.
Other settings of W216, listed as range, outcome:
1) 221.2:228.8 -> 50.6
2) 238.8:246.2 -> 45.6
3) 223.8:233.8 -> 49.5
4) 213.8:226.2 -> 50.3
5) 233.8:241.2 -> 47.9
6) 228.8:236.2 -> 48.5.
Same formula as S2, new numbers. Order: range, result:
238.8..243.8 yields 45.04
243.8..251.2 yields 44.54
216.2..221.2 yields 49.88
